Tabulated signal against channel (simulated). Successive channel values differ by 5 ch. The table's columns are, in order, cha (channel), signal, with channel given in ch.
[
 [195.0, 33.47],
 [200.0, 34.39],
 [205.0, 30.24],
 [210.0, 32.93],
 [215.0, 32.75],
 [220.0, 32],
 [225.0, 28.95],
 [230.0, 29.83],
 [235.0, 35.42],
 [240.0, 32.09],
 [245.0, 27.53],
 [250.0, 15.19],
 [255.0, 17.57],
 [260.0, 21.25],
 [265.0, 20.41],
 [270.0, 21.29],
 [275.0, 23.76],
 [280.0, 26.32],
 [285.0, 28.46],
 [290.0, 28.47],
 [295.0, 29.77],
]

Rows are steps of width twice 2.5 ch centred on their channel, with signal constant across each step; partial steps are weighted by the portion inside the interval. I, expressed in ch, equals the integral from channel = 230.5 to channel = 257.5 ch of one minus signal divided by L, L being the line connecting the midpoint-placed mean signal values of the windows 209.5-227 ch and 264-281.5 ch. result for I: 1.9 ch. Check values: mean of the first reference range 31.6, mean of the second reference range 23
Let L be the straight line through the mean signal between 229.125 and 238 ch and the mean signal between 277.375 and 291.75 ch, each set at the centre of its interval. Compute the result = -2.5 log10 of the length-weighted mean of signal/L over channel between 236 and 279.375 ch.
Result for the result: 0.31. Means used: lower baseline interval 33.1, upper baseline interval 27.7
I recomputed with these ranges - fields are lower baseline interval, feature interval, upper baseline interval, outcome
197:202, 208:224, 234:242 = 0.8 ch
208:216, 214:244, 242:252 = -4.6 ch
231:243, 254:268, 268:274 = 2.8 ch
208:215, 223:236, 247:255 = -3.0 ch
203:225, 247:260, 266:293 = 4.7 ch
